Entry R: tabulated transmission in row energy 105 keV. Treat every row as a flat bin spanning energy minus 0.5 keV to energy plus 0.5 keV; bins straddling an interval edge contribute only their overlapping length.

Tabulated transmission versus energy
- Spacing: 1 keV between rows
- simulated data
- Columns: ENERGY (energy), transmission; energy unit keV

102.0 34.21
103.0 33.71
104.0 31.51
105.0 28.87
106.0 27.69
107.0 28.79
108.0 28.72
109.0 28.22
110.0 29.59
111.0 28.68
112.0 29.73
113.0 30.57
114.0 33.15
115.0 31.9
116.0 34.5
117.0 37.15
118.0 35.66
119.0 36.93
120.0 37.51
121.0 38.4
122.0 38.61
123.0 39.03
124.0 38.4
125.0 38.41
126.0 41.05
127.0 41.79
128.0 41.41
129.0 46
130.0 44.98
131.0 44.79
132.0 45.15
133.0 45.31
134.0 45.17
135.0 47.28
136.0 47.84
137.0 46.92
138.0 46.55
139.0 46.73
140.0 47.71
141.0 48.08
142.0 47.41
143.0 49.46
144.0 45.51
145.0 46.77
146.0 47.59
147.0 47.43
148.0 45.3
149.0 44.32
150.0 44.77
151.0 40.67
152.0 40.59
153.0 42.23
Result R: 28.87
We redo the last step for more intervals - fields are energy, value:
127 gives 41.79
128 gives 41.41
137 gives 46.92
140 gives 47.71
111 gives 28.68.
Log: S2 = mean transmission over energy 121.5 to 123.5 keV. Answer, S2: 38.8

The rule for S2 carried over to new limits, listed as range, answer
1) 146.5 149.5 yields 45.7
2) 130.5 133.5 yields 45.1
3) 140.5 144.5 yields 47.6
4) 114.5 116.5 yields 33.2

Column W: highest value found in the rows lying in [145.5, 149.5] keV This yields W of 47.59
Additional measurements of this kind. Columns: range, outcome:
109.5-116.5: 34.5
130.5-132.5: 45.15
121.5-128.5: 41.79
